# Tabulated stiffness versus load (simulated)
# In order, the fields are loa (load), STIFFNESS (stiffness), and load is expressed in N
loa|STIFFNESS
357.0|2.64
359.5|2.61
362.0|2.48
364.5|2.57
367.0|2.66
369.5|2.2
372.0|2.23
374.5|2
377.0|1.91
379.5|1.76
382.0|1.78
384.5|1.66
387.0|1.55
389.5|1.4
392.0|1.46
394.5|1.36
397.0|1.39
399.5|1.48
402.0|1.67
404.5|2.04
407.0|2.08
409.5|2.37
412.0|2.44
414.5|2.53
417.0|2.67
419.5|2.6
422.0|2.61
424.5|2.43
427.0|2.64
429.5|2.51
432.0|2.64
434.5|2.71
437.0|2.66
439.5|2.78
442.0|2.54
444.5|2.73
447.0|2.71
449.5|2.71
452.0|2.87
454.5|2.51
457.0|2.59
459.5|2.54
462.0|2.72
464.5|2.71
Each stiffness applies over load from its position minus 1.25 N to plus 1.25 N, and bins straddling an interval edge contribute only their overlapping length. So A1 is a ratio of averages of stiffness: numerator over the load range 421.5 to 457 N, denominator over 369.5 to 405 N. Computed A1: 1.55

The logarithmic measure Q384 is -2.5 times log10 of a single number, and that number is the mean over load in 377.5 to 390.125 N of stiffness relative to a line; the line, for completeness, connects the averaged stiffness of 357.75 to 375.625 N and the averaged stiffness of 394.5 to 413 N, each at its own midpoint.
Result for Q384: 0.289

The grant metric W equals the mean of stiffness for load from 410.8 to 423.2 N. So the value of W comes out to 2.57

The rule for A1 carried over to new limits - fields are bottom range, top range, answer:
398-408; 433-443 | 1.49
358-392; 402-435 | 1.20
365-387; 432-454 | 1.34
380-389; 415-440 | 1.59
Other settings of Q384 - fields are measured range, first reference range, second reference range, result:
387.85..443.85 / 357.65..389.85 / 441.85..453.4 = 0.11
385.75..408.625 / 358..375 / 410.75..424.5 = 0.47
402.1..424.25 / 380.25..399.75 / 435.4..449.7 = -0.17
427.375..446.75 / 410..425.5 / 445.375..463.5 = -0.02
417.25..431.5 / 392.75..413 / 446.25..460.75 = -0.18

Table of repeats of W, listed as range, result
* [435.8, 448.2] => 2.68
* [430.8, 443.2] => 2.67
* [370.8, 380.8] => 1.97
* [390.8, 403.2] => 1.47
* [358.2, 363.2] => 2.55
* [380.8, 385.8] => 1.72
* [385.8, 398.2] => 1.43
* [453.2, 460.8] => 2.55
